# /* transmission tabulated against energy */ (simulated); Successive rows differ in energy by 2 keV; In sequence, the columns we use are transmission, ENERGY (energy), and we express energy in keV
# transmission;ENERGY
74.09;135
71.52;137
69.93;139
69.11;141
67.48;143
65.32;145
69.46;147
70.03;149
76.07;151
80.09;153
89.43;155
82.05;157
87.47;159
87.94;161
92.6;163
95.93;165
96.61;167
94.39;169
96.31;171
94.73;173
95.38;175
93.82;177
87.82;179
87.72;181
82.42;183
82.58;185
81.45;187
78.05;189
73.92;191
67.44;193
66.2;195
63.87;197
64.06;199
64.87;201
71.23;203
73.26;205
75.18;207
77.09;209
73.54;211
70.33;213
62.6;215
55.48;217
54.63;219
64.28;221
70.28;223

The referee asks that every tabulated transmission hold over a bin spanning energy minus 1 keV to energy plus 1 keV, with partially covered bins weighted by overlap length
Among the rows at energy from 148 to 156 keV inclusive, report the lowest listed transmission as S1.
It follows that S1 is 70.03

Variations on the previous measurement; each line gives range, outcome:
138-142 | 69.11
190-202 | 63.87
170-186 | 82.42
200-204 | 64.87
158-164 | 87.47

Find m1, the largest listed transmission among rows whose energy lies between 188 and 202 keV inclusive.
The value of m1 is 78.05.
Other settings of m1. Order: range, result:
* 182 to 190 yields 82.58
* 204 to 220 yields 77.09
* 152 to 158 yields 89.43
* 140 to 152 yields 76.07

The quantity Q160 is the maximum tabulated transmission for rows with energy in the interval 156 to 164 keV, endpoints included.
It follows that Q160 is 92.6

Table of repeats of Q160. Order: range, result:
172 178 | 95.38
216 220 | 55.48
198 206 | 73.26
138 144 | 69.93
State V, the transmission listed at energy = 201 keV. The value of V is 64.87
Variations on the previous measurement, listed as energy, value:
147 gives 69.46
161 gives 87.94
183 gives 82.42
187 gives 81.45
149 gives 70.03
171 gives 96.31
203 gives 71.23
